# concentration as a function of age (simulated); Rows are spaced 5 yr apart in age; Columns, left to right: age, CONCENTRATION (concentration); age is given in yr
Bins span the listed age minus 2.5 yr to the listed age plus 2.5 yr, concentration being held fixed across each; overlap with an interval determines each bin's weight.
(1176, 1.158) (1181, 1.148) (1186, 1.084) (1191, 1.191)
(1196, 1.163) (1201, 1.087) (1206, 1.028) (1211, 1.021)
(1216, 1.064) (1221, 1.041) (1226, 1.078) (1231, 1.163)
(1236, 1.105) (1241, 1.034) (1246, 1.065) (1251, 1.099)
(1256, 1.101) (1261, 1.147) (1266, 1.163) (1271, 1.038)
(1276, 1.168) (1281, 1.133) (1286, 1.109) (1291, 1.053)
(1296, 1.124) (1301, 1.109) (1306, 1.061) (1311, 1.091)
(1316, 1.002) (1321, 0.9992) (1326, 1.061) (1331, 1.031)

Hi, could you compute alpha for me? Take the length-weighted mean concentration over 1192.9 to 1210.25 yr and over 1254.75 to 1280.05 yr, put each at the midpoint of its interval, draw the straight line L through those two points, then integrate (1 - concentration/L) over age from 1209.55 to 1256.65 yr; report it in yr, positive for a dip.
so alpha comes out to 1.2 yr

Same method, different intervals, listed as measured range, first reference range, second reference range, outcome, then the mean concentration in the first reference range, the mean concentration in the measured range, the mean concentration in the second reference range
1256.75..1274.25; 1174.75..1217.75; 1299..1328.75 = -0.70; 1.1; 1.12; 1.05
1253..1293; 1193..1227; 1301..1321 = -2.10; 1.07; 1.11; 1.05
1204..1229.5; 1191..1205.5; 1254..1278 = 1.63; 1.12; 1.05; 1.12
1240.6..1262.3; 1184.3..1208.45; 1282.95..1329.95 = -0.04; 1.11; 1.09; 1.07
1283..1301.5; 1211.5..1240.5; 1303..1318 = -0.66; 1.08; 1.1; 1.05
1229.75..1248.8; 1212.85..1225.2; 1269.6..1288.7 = -0.22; 1.05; 1.09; 1.12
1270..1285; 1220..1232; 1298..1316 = -0.53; 1.09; 1.12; 1.08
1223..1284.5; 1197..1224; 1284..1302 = -1.70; 1.06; 1.11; 1.1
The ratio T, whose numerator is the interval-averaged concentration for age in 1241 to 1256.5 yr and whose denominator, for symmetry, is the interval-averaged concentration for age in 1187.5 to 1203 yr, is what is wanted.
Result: 0.9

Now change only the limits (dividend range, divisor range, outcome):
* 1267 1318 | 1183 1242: 1.00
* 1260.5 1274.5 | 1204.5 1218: 1.08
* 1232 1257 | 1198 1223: 1.03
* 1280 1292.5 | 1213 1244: 1.02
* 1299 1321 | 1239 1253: 0.99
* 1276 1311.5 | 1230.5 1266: 1.00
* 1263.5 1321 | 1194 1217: 1.02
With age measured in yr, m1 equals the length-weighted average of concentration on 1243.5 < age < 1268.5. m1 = 1.11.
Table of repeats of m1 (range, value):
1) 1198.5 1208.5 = 1.06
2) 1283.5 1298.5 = 1.1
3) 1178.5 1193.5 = 1.14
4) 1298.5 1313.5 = 1.09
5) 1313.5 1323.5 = 1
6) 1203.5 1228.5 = 1.05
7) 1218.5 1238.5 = 1.1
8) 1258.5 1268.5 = 1.16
